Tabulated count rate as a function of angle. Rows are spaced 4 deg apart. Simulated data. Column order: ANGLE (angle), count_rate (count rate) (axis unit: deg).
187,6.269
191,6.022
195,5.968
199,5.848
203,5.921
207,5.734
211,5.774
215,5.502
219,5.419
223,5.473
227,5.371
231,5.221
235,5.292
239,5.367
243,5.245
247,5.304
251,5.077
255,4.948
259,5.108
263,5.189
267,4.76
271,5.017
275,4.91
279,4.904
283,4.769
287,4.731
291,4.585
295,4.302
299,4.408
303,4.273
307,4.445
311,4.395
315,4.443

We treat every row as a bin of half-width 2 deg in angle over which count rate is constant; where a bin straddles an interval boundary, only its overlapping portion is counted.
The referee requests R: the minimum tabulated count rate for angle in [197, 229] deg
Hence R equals 5.371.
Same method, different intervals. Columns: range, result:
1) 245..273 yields 4.76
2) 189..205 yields 5.848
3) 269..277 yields 4.91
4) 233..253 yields 5.077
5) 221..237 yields 5.221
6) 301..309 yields 4.273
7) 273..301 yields 4.302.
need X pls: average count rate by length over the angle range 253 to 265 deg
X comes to 5.08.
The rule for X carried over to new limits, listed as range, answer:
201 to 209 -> 5.83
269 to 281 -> 4.94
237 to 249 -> 5.31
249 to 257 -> 5.01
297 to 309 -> 4.38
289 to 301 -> 4.43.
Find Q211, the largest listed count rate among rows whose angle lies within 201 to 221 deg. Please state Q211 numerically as 5.921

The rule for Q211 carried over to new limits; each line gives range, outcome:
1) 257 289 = 5.189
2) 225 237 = 5.371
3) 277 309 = 4.904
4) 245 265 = 5.304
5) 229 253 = 5.367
